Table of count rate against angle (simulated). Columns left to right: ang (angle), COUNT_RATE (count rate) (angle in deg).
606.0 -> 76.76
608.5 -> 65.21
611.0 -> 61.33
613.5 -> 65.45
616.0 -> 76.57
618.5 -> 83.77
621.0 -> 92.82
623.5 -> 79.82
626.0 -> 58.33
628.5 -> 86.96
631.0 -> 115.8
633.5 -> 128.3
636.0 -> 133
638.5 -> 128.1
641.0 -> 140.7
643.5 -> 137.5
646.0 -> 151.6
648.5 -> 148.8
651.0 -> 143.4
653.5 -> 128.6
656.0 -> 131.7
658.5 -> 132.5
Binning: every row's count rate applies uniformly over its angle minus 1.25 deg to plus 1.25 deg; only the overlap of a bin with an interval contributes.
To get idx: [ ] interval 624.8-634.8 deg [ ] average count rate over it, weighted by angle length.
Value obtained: 97.7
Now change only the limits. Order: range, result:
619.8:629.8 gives 79.6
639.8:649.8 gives 145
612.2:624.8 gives 79.5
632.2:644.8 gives 134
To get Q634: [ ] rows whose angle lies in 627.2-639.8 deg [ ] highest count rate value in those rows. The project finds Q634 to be 133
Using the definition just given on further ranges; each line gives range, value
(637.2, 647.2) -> 151.6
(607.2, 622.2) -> 92.82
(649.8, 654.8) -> 143.4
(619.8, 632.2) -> 115.8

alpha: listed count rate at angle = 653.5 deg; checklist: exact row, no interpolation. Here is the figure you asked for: 128.6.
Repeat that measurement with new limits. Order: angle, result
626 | 58.33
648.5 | 148.8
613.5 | 65.45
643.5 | 137.5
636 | 133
